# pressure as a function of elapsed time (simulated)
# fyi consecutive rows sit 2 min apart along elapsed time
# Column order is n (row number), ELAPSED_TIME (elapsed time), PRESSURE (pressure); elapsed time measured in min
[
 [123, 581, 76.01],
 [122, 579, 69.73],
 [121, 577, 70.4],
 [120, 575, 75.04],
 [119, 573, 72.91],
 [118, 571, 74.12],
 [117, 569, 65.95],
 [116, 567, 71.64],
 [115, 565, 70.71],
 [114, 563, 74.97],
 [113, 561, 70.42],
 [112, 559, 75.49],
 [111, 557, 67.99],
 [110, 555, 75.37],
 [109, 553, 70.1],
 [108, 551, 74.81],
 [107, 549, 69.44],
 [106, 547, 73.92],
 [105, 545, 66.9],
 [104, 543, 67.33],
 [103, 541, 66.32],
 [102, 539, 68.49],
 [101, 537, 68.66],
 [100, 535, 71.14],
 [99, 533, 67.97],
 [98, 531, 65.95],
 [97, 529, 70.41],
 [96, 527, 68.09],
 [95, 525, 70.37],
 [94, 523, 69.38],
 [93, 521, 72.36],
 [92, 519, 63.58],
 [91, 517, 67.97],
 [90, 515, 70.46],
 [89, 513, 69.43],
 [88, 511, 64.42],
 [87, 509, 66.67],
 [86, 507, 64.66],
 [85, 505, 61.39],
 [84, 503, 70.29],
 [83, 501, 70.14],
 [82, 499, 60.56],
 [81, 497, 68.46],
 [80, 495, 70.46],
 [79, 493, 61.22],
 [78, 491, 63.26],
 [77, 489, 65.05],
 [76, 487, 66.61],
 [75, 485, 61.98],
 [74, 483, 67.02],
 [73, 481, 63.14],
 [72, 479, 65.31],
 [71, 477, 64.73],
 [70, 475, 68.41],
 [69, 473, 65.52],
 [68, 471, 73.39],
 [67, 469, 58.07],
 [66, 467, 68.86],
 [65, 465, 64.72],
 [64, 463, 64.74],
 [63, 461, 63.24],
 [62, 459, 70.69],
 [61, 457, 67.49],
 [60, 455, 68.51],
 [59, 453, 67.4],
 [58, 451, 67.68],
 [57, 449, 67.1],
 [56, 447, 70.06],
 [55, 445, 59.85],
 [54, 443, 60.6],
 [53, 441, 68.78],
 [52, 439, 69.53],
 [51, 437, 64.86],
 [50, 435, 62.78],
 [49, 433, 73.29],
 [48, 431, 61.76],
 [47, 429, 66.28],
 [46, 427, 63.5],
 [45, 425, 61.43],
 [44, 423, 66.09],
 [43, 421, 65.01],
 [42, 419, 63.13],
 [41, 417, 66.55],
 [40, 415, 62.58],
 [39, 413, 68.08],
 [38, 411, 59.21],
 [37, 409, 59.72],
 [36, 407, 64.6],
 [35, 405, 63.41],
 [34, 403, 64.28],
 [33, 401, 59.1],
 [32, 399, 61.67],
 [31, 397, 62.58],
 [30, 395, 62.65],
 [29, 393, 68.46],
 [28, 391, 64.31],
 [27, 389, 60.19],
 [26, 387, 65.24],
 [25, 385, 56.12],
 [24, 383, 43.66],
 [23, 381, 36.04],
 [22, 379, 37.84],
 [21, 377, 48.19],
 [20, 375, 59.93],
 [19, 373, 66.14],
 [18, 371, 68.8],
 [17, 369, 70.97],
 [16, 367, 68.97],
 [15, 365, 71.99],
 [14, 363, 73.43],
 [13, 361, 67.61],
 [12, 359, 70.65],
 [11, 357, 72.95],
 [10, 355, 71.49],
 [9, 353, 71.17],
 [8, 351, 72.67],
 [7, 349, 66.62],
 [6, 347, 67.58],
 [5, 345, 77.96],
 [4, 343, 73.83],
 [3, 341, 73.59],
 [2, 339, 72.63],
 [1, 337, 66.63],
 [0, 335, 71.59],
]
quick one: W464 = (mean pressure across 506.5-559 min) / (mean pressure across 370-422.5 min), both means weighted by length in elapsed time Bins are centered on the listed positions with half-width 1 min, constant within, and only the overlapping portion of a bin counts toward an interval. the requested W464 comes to 1.15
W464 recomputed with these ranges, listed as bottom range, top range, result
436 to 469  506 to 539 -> 1.03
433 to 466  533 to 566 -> 1.07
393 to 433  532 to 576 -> 1.11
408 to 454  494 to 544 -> 1.04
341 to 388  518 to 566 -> 1.08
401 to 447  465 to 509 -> 1.02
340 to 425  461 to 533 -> 1.04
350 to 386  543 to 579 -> 1.14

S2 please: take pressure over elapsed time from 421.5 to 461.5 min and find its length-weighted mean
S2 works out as 66.1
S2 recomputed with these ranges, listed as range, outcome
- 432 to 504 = 66.2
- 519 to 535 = 69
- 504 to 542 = 67.8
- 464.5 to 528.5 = 66.5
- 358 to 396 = 61.1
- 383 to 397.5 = 61.5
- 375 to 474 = 62.8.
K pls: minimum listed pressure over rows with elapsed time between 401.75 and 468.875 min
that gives 59.21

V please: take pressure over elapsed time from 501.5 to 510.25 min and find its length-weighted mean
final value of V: 66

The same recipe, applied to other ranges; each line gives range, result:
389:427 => 63.4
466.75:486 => 65.5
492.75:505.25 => 66.6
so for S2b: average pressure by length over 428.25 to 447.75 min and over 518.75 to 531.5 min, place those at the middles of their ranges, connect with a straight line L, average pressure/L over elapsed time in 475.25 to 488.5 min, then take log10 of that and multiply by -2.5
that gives 0.04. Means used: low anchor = 65.7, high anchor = 69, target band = 65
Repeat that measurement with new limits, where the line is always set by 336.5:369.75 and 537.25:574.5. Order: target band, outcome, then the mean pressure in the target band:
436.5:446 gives 0.10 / 64.7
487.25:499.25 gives 0.09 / 65.2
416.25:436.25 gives 0.10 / 65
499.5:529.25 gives 0.05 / 67.8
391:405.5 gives 0.13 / 63.2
